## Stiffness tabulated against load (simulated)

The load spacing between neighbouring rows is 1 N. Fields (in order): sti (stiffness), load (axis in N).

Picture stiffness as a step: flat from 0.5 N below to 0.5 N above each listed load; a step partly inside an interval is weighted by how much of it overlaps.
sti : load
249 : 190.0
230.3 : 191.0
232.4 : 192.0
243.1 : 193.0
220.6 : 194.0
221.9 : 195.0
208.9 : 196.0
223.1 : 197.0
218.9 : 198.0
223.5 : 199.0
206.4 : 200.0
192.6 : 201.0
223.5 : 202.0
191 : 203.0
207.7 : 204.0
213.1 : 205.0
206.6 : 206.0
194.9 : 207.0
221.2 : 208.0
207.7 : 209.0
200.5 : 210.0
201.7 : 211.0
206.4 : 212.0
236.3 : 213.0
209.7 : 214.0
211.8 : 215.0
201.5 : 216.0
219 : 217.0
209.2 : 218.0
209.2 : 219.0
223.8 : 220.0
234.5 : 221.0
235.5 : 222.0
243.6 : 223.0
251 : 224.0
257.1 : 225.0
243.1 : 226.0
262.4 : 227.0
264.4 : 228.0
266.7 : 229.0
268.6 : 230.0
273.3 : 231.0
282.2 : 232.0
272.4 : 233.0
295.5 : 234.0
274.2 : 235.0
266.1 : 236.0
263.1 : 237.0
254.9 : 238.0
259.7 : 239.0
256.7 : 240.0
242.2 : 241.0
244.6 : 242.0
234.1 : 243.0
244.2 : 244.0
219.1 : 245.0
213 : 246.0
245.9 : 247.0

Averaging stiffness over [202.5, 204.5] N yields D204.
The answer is 199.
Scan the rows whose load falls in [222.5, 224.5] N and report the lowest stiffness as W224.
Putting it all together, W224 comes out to 243.6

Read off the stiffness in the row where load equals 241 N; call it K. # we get 242.2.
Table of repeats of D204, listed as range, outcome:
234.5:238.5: 265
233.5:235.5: 285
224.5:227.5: 254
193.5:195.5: 221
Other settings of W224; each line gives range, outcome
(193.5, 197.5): 208.9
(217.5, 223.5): 209.2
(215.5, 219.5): 201.5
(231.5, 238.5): 254.9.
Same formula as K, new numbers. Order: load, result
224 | 251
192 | 232.4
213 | 236.3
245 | 219.1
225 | 257.1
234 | 295.5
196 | 208.9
